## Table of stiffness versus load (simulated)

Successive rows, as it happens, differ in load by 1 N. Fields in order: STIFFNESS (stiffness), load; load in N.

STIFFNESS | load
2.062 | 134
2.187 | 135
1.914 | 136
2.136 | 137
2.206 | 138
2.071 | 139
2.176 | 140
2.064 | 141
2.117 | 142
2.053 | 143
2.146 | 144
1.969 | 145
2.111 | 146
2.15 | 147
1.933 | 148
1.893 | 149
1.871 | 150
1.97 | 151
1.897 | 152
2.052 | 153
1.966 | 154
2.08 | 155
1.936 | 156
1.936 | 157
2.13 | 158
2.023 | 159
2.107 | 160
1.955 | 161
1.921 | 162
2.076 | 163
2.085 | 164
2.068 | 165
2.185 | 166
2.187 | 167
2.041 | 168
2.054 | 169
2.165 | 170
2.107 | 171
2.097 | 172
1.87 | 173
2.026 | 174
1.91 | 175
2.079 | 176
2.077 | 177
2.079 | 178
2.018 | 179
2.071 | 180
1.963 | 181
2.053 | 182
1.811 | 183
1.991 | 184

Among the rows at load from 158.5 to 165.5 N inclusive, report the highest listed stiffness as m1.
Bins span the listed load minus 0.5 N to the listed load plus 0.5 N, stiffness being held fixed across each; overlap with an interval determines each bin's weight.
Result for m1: 2.107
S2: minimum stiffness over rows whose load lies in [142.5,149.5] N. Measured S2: 1.893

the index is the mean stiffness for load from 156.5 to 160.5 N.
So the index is 2.05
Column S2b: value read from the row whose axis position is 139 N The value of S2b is 2.071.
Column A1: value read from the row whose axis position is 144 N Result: 2.146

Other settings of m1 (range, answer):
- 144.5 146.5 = 2.111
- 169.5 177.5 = 2.165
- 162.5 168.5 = 2.187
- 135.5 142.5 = 2.206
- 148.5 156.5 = 2.08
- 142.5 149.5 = 2.15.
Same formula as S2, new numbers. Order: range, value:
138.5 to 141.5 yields 2.064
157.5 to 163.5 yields 1.921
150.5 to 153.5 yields 1.897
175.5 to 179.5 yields 2.018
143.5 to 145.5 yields 1.969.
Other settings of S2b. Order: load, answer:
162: 1.921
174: 2.026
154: 1.966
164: 2.085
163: 2.076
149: 1.893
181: 1.963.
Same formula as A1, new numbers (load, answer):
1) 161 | 1.955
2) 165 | 2.068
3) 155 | 2.08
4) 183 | 1.811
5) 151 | 1.97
